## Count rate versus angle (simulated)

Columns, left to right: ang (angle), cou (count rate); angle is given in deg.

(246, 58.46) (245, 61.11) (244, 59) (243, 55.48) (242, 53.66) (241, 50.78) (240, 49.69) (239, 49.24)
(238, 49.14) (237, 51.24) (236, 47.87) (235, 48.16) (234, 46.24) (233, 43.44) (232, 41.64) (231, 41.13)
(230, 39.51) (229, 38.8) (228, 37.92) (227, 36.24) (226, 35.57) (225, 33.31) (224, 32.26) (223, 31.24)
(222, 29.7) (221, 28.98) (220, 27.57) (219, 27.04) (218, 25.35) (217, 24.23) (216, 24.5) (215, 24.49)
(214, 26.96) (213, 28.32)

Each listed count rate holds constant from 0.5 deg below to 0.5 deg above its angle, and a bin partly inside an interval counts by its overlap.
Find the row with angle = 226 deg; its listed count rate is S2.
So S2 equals 35.57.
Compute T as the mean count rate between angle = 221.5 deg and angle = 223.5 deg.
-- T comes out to 30.5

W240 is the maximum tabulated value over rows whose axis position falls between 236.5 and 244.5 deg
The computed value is 59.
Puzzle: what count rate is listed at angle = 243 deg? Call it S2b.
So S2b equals 55.48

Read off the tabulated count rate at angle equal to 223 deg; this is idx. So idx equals 31.24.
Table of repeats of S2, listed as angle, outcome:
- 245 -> 61.11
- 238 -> 49.14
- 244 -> 59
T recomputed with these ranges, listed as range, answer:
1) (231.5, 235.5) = 44.9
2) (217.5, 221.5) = 27.2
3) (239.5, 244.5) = 53.7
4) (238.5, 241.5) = 49.9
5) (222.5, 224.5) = 31.8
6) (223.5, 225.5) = 32.8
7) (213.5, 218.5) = 25.1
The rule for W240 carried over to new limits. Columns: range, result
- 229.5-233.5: 43.44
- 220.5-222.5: 29.7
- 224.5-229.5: 38.8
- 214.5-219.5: 27.04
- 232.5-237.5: 51.24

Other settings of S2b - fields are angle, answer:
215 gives 24.49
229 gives 38.8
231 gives 41.13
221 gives 28.98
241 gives 50.78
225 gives 33.31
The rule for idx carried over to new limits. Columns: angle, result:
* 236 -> 47.87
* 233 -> 43.44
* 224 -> 32.26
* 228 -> 37.92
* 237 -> 51.24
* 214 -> 26.96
